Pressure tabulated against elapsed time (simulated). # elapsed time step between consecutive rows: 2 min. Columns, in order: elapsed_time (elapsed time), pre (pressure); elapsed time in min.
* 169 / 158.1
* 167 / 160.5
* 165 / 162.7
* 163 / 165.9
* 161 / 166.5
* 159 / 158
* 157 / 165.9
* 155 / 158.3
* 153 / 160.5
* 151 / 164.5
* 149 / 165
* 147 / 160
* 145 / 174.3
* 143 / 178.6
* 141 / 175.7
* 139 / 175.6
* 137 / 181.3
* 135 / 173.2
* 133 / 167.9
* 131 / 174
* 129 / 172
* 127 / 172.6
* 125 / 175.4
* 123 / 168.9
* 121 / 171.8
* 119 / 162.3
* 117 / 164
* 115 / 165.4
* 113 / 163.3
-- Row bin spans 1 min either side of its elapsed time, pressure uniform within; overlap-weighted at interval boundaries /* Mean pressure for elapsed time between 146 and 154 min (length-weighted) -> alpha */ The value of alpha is 162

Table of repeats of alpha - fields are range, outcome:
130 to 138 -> 174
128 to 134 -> 171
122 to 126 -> 172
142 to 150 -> 169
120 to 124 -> 170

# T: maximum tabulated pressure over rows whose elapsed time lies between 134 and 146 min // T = 181.3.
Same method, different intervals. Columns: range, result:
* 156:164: 166.5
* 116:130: 175.4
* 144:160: 174.3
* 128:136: 174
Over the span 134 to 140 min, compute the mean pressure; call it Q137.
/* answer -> 177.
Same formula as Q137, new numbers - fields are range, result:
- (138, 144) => 177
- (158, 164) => 163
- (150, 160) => 161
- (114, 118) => 165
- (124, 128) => 174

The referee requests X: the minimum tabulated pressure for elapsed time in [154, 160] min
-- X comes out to 158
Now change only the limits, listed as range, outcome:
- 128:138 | 167.9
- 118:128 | 162.3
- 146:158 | 158.3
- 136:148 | 160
